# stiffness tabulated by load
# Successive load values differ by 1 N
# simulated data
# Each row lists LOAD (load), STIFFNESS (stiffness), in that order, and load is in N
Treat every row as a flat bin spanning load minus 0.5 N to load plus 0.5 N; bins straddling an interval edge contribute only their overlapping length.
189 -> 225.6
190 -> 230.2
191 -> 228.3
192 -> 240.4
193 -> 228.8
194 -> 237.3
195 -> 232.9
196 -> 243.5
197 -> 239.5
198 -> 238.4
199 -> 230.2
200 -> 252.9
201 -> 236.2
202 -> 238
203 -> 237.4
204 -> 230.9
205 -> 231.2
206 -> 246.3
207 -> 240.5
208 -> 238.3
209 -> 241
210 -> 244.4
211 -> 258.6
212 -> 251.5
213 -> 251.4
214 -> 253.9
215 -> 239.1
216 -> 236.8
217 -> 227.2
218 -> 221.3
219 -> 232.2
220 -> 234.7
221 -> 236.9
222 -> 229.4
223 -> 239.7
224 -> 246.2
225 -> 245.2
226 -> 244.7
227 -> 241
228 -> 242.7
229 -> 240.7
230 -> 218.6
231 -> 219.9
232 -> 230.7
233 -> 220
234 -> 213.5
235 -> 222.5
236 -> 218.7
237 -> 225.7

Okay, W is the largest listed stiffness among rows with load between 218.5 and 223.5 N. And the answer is 239.7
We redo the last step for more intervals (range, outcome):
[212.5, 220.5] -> 253.9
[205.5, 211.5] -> 258.6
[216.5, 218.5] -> 227.2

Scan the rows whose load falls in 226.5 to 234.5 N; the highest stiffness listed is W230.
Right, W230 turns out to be 242.7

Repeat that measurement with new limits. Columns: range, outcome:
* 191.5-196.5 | 243.5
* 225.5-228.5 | 244.7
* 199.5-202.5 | 252.9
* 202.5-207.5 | 246.3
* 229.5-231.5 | 219.9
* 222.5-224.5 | 246.2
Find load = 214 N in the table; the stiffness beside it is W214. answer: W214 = 253.9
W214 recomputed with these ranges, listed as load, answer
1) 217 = 227.2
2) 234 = 213.5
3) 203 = 237.4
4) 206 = 246.3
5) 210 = 244.4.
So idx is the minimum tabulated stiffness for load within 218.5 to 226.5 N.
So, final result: 229.4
